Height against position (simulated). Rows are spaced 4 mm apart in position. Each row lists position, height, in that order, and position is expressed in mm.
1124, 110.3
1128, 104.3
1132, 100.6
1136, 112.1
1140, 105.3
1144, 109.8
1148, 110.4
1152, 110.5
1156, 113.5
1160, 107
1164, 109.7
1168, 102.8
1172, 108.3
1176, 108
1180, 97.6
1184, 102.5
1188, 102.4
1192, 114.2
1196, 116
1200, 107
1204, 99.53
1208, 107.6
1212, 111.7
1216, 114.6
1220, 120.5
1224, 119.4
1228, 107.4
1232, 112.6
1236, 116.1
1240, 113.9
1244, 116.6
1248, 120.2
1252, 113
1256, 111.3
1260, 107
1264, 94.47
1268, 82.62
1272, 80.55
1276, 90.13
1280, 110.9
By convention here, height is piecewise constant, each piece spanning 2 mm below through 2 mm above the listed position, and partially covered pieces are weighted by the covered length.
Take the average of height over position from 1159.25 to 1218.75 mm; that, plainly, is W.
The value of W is 107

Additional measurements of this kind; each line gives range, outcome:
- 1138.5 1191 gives 107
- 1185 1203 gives 109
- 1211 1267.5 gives 112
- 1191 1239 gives 112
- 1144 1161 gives 110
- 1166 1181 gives 105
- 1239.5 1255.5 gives 116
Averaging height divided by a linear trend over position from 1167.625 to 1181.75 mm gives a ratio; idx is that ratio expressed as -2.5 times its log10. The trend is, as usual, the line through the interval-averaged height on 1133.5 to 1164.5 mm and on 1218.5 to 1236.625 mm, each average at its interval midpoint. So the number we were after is 0.07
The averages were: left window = 110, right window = 115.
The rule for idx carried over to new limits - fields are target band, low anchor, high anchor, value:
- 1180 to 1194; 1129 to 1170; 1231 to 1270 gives 0.03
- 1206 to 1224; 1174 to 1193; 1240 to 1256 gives -0.04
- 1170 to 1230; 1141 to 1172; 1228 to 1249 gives 0.03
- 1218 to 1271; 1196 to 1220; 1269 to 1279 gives -0.13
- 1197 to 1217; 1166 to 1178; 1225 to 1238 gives 0.02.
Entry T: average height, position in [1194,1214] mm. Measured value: 108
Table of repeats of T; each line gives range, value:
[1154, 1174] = 108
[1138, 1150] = 108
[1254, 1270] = 98.8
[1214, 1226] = 118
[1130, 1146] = 107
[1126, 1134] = 102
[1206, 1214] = 110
